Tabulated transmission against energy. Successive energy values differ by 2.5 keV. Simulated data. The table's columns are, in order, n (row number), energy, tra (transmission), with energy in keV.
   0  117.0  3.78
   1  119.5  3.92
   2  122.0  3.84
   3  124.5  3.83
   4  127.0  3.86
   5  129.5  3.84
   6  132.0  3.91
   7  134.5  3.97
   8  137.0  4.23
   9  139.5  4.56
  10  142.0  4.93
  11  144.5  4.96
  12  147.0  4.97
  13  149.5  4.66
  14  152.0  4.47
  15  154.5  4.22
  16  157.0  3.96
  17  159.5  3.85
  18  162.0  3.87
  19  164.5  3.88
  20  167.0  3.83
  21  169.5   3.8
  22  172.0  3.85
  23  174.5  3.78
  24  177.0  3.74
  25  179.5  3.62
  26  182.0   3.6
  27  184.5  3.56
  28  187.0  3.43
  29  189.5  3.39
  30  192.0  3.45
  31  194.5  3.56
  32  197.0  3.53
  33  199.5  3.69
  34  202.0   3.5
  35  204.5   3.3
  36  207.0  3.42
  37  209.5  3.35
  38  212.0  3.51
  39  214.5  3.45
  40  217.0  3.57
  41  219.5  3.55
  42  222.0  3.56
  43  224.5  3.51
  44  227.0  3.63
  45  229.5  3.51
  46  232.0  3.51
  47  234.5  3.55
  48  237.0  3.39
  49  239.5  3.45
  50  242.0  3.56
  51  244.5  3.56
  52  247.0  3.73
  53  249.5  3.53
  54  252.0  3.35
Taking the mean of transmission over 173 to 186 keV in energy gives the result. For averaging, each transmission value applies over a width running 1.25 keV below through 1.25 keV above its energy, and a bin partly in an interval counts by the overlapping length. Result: 3.66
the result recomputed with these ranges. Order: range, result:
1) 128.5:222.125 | 3.85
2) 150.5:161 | 4.13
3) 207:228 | 3.51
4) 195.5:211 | 3.47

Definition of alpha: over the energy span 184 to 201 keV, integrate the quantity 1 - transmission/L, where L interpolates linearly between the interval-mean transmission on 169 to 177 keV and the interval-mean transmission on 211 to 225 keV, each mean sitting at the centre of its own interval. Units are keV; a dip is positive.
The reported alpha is 0.8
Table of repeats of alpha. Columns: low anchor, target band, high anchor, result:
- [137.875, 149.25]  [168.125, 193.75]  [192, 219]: 2.5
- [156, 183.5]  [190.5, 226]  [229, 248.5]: 1.5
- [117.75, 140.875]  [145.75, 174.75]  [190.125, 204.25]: -2.5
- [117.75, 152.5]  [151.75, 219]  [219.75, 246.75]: 4.1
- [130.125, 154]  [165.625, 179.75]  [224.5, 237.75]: 1.3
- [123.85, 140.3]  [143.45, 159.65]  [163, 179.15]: -2.3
